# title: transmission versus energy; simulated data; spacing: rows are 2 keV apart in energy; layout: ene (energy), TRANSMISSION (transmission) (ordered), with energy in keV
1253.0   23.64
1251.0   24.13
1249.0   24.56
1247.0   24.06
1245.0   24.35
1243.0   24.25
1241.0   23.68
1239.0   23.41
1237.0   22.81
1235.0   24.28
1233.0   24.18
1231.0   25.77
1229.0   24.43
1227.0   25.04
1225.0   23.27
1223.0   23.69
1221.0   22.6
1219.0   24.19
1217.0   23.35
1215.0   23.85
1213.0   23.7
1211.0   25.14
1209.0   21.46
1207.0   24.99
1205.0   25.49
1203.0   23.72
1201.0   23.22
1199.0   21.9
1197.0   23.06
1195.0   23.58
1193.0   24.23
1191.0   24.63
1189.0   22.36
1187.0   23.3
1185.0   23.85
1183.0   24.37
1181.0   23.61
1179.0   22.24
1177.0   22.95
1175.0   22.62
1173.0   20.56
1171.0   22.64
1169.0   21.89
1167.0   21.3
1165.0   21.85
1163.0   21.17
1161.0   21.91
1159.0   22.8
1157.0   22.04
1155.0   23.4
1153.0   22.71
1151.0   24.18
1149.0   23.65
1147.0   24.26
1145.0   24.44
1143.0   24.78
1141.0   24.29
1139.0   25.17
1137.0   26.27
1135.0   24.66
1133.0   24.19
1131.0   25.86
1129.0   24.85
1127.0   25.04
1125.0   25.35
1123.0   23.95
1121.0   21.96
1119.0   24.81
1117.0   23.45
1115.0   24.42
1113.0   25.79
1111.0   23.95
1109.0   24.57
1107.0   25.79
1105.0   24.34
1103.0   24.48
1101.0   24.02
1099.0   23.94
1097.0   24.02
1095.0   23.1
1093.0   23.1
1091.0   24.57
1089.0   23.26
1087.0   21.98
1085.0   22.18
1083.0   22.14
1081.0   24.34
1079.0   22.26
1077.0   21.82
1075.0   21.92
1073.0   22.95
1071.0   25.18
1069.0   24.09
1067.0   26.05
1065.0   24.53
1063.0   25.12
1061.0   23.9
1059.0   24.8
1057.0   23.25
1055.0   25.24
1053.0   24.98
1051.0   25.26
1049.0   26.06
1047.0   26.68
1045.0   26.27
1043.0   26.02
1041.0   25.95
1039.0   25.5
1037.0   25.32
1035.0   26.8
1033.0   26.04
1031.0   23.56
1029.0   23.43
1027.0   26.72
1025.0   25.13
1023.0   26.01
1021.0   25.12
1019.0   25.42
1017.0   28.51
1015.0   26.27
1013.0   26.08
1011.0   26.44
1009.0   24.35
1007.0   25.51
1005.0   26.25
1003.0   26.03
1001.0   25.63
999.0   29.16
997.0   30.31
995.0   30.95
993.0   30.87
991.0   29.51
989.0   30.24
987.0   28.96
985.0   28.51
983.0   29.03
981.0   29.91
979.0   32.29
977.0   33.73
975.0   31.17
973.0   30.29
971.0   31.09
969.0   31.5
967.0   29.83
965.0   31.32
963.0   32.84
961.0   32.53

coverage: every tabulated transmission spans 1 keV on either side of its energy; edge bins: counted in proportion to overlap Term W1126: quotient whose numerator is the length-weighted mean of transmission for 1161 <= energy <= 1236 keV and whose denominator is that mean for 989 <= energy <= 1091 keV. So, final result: 0.92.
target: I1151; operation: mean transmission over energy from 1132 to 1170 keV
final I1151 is 23.4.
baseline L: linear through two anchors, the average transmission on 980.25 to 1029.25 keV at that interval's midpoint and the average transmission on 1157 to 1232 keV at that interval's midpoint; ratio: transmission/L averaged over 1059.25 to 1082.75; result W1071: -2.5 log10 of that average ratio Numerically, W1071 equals 0.094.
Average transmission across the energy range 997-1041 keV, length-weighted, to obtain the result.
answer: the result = 26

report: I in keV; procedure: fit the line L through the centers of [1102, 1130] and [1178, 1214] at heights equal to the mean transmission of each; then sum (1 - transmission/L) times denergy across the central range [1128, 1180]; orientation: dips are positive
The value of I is 1.59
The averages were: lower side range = 24.5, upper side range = 23.6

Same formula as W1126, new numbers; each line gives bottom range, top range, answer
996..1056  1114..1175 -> 0.91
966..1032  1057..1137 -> 0.85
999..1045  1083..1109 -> 0.92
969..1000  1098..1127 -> 0.80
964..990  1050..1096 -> 0.78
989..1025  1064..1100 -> 0.86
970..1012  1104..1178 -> 0.82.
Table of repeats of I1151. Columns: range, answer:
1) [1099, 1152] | 24.5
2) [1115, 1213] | 23.6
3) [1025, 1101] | 24.4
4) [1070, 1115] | 23.6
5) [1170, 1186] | 22.9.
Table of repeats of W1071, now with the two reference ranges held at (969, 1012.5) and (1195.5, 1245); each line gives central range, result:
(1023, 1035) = 0.12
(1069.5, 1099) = 0.17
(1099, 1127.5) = 0.08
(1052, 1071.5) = 0.11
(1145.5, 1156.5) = 0.08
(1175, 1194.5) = 0.05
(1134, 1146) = 0.03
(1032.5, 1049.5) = 0.07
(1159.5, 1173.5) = 0.16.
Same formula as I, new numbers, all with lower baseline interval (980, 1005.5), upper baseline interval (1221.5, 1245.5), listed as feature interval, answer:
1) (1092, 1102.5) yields 1.2 keV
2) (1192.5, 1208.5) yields 0.7 keV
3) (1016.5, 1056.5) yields 3.4 keV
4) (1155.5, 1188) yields 3.7 keV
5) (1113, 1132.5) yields 1.4 keV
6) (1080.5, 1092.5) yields 1.8 keV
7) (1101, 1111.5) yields 0.8 keV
